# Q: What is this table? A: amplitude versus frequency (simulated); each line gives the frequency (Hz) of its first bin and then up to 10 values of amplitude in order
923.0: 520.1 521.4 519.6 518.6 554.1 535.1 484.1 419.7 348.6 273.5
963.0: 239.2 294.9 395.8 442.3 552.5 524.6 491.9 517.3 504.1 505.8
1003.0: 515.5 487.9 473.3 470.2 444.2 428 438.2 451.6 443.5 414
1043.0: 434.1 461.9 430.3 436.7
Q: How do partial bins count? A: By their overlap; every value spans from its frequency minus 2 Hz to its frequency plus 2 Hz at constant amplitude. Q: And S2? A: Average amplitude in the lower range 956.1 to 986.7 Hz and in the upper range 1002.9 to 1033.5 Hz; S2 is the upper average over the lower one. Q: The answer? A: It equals 1.2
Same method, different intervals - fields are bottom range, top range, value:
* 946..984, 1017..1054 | 1.12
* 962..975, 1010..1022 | 1.37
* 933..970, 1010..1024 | 1.12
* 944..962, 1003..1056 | 1.18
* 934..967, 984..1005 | 1.24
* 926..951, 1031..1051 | 0.85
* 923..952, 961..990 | 0.83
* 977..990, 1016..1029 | 0.84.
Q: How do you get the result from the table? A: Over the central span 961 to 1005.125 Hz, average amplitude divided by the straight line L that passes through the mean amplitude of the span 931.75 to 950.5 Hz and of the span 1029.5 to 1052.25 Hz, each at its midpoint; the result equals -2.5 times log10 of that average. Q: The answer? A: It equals 0.06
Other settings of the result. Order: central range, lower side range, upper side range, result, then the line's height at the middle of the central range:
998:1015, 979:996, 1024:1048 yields -0.02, 485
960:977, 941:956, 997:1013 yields 0.35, 468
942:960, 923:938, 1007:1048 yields 0.22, 506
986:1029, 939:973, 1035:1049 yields -0.15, 416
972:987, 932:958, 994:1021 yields -0.04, 479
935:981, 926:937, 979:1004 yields 0.23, 517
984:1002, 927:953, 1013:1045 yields -0.09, 467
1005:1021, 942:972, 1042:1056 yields -0.14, 413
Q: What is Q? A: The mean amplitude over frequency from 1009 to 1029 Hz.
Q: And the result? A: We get 451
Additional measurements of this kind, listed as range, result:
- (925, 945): 530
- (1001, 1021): 478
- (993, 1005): 508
